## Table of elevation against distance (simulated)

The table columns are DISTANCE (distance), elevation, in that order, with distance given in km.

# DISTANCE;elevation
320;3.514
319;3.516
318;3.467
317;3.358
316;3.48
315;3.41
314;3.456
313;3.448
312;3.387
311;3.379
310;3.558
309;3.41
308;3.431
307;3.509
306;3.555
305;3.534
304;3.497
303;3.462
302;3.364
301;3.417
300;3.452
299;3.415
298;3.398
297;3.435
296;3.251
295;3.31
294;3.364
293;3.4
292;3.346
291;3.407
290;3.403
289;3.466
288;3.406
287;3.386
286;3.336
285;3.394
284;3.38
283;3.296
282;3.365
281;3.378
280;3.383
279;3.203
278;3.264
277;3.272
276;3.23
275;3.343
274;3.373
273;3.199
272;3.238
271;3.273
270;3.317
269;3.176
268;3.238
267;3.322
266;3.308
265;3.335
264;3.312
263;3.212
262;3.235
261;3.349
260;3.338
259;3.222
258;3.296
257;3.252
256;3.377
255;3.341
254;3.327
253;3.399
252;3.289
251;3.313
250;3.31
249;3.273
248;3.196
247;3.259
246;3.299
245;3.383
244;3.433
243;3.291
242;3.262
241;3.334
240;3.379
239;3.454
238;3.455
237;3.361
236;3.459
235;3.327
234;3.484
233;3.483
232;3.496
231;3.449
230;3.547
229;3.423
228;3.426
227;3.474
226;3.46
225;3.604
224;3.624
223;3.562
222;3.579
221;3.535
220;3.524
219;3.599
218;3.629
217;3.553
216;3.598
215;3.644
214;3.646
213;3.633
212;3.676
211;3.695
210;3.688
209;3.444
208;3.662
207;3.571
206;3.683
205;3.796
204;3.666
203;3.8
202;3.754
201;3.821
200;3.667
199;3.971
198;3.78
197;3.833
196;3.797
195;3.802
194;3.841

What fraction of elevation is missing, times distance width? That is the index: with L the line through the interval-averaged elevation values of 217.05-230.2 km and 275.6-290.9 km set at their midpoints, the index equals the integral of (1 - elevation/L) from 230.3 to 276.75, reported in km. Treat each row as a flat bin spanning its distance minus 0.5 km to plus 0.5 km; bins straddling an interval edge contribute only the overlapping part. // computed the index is 1.6 km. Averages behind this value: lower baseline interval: 3.54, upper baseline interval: 3.35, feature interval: 3.33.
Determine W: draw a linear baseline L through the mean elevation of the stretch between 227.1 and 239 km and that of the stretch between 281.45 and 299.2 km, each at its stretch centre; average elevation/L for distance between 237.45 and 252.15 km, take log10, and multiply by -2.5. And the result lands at 0.03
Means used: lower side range 3.45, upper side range 3.37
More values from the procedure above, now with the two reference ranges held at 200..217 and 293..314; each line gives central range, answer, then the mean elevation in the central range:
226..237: 0.05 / 3.45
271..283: 0.06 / 3.29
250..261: 0.07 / 3.32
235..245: 0.07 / 3.38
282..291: 0.03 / 3.38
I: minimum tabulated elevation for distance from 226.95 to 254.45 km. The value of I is 3.196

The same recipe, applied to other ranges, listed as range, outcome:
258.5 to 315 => 3.176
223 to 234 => 3.423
